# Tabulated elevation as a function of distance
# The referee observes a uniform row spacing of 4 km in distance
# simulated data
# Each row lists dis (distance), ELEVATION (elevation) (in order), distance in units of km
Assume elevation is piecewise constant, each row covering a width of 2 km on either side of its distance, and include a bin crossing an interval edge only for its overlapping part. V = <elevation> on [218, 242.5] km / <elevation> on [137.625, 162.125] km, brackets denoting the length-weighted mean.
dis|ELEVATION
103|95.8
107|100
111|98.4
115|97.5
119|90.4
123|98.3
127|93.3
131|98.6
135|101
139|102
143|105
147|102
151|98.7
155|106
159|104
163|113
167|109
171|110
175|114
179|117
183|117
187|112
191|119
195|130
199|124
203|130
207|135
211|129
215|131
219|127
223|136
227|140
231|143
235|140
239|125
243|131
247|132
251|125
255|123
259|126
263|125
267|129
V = 1.31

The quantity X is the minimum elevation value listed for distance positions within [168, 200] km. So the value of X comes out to 110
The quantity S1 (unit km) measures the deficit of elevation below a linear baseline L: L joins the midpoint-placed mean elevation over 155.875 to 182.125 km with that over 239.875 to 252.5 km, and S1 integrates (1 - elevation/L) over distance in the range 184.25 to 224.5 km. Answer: -2.5 km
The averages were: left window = 111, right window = 129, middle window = 127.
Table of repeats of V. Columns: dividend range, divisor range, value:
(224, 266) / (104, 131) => 1.36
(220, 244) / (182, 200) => 1.13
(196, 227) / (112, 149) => 1.33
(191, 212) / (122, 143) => 1.30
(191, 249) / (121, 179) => 1.26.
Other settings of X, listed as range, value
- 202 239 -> 125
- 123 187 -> 93.3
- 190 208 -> 119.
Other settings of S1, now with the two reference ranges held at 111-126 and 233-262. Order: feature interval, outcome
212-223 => -0.84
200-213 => -1.38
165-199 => -1.35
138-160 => 0.11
